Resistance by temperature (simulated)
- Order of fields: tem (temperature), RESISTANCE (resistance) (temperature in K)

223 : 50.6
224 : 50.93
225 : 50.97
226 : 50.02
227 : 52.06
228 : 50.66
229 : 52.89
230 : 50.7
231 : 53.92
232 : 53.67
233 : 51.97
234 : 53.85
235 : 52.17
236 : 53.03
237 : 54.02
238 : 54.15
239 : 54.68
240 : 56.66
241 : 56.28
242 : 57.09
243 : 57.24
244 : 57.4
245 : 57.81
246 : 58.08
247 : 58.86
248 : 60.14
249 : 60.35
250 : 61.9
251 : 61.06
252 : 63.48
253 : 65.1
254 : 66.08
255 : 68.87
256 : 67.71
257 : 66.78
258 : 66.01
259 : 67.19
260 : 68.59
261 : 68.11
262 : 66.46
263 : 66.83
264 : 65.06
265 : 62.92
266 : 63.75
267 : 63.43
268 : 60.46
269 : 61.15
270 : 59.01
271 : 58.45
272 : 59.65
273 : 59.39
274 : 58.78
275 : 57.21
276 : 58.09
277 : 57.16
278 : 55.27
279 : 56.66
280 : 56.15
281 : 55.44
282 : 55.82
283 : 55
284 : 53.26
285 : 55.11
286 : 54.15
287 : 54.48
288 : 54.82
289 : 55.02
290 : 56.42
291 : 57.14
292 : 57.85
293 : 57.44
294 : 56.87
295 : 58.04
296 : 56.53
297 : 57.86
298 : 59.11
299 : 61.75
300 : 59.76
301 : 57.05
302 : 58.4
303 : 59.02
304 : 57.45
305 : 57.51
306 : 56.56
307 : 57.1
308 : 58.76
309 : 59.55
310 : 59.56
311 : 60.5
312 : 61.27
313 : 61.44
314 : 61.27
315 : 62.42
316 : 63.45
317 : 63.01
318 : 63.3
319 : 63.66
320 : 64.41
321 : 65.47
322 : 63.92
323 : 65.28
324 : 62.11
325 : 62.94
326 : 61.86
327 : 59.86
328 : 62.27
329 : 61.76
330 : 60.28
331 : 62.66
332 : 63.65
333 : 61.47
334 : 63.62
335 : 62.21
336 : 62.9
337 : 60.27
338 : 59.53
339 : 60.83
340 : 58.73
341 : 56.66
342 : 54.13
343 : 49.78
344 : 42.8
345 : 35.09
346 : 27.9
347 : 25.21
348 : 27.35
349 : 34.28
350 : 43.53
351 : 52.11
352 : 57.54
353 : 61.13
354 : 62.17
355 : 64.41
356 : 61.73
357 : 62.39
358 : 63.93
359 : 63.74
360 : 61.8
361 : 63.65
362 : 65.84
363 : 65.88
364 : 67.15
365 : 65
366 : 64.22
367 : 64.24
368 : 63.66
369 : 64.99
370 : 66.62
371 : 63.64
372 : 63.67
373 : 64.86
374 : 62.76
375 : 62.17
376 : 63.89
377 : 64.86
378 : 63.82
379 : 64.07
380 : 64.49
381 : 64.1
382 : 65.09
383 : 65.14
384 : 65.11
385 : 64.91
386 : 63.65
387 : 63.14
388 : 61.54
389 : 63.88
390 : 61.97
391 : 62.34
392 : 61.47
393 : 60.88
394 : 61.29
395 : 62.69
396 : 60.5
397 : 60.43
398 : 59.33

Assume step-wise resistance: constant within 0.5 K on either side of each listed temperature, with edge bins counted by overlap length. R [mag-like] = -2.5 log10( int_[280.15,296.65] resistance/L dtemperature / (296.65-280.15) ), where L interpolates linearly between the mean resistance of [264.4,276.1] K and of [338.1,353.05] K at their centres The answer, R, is 0.02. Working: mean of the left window 60.3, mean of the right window 45.7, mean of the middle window 55.9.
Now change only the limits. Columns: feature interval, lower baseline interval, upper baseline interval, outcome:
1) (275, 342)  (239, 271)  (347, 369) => 0.02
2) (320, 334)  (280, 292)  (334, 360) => -0.17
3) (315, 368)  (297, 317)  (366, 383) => 0.07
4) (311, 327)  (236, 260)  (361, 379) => 0.00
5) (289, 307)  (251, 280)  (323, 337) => 0.08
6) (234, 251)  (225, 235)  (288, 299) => -0.07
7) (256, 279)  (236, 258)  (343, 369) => -0.06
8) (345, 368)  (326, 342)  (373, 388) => 0.13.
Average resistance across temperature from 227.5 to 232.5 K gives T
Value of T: 52.4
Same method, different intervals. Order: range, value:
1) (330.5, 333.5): 62.6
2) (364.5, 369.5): 64.4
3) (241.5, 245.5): 57.4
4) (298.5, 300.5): 60.8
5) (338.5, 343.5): 56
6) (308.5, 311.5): 59.9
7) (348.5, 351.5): 43.3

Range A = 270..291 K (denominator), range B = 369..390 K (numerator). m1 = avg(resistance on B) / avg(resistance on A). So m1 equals 1.14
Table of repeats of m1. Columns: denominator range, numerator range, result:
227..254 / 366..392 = 1.13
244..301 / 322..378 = 0.98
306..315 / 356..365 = 1.07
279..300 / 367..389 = 1.13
